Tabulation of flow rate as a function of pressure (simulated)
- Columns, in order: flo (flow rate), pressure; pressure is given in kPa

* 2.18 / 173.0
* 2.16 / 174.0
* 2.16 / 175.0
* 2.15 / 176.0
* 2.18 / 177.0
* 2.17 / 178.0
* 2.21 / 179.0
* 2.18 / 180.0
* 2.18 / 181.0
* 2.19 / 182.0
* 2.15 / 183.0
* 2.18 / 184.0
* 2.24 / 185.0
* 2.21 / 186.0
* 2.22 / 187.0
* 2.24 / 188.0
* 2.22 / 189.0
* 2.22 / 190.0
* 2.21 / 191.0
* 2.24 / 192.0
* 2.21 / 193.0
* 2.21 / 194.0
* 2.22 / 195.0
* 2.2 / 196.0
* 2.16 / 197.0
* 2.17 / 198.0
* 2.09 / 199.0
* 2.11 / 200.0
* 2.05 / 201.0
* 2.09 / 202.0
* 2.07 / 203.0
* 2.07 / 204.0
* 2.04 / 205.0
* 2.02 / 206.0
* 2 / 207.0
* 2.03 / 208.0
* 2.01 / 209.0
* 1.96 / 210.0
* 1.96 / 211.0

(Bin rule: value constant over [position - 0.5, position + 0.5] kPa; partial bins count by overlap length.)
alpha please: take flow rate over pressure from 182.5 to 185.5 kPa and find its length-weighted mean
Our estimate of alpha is 2.19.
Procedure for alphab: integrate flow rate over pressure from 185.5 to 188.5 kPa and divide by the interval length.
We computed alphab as 2.22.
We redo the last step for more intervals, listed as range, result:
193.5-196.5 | 2.21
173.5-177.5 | 2.16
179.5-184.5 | 2.18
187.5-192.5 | 2.23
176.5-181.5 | 2.18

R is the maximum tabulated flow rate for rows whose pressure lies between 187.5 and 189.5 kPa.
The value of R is 2.24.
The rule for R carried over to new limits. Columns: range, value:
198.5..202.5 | 2.11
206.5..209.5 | 2.03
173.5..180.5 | 2.21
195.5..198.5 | 2.2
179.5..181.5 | 2.18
